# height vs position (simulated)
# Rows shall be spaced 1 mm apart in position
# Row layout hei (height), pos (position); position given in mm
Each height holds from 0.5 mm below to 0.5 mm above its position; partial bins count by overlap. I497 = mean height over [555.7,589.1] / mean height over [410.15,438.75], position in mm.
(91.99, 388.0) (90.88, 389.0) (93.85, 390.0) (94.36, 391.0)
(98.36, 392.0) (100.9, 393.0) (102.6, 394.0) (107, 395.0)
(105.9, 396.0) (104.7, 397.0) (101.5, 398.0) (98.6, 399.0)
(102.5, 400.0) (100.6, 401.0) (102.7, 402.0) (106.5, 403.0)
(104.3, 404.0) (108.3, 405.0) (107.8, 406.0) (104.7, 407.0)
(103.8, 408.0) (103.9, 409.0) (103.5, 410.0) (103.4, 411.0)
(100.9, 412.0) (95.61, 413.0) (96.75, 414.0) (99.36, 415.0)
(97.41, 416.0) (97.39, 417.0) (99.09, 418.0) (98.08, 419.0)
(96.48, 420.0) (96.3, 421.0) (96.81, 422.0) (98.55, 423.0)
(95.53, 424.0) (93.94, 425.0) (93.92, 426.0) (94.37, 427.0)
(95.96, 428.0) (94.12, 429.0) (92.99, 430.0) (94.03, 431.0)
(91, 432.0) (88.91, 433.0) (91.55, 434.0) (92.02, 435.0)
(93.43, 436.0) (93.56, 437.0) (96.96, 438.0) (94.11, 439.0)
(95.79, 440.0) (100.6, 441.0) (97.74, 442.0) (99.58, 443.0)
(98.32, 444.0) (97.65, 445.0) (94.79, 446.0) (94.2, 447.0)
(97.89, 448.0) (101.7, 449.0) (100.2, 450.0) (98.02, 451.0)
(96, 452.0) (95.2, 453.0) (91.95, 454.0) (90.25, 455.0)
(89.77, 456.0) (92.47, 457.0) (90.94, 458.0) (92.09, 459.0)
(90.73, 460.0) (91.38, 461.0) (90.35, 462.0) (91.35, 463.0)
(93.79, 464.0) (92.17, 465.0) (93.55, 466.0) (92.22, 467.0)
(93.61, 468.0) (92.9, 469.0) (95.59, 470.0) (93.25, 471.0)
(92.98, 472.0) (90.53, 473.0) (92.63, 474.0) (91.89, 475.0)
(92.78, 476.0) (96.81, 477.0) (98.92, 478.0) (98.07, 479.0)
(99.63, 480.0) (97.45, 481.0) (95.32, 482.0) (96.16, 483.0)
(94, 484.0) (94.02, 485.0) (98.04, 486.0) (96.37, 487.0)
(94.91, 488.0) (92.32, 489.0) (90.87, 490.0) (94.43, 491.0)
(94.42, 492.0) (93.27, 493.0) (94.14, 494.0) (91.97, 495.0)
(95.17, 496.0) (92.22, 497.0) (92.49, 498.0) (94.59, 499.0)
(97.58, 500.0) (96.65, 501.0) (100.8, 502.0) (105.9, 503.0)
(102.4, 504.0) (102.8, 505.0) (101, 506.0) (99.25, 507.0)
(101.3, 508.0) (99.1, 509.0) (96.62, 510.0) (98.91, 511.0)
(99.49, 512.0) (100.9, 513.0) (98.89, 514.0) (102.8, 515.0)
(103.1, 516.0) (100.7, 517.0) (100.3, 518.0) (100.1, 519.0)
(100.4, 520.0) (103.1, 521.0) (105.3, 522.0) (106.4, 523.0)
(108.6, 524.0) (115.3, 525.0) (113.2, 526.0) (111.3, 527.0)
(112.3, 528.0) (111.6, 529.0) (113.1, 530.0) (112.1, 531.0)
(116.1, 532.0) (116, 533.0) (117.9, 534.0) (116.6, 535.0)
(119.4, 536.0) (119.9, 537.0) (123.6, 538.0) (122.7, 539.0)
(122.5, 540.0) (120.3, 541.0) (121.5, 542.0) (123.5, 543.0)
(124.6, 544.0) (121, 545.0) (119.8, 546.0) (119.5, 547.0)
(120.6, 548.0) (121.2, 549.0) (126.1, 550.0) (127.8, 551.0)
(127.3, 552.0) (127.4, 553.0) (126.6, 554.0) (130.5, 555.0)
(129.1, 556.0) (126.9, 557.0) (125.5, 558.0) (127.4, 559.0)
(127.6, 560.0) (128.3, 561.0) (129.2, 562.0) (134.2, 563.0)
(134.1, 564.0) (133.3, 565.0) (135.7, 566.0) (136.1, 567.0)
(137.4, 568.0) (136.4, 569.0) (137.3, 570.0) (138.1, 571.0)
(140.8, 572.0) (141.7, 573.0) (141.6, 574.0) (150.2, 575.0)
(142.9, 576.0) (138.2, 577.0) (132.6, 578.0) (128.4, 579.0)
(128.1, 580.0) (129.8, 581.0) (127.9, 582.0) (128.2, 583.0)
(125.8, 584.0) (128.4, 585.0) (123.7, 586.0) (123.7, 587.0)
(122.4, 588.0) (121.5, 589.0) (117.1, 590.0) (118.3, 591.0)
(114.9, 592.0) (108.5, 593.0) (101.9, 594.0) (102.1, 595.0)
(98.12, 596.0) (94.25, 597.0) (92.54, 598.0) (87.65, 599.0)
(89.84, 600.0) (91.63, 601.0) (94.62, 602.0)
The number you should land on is 1.4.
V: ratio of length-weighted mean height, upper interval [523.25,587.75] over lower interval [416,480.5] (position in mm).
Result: 1.3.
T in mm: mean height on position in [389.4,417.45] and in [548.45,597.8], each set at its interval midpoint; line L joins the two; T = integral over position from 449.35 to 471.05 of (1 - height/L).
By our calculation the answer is 3.3 mm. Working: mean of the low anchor 102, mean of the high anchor 127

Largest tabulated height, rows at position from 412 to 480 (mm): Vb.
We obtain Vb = 101.7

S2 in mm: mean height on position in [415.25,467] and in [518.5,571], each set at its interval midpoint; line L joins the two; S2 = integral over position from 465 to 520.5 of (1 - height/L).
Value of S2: 5.9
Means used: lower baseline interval 94.8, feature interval 96.6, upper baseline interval 122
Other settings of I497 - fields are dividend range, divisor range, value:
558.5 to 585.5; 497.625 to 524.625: 1.33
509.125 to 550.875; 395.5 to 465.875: 1.16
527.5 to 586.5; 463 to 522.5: 1.32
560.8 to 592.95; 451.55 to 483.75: 1.40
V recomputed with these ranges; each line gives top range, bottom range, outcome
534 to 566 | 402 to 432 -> 1.26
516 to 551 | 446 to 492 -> 1.22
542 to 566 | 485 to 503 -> 1.33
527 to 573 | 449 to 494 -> 1.33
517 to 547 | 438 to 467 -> 1.21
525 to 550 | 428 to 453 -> 1.24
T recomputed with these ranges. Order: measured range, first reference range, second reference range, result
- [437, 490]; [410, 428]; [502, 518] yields 2.3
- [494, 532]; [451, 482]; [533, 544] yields 3.0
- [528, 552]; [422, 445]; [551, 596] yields 0.1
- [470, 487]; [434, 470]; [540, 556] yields 1.2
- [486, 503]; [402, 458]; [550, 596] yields 2.5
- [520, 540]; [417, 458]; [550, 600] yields 0.3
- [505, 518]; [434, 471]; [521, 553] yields 1.2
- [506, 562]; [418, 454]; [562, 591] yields 3.1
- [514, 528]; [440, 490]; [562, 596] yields 0.8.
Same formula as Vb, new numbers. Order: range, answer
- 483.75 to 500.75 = 98.04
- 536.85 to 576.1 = 150.2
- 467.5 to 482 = 99.63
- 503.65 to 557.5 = 130.5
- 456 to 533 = 116.1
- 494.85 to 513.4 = 105.9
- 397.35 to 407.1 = 108.3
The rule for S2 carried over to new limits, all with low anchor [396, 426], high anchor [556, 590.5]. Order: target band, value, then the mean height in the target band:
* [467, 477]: 1.7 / 93.1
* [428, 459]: 3.5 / 94.8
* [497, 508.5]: 1.9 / 99.2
